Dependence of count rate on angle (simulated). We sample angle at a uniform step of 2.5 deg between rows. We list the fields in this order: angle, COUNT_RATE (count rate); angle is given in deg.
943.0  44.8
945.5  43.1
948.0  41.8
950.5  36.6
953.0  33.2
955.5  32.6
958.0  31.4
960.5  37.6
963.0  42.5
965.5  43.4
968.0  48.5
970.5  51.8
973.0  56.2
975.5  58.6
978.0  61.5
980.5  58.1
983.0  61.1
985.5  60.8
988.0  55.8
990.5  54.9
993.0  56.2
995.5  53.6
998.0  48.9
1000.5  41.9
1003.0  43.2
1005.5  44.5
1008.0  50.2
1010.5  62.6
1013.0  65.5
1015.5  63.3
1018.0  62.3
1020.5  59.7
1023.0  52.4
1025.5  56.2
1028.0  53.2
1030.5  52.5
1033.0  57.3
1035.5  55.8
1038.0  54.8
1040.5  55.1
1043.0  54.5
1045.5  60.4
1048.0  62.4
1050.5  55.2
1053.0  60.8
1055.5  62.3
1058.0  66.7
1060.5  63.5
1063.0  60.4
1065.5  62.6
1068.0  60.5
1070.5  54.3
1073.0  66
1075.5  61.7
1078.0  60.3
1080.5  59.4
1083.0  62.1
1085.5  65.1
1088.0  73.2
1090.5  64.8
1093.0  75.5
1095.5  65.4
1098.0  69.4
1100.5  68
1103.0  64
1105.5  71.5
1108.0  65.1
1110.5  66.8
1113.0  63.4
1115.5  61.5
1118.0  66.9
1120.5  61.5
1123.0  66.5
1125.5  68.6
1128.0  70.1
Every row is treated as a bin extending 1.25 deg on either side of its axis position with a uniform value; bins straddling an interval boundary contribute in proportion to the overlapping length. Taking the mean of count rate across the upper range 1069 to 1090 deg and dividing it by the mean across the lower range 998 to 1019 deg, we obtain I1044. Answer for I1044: 1.17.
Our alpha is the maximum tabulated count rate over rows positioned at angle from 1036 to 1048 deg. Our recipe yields 62.4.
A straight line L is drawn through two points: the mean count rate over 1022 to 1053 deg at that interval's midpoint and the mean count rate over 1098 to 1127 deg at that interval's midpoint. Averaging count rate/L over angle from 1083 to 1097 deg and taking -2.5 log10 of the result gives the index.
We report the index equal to -0.09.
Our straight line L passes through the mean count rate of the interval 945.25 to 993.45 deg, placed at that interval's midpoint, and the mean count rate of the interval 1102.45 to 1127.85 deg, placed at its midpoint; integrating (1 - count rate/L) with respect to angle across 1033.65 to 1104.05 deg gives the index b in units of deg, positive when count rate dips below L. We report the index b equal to -2.3 deg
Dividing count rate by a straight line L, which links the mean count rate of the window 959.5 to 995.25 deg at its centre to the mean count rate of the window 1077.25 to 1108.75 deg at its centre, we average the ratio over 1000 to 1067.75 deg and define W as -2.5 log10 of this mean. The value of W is 0.05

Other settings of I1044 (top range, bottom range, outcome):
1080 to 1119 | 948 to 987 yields 1.40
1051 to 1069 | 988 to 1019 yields 1.15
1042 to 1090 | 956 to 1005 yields 1.22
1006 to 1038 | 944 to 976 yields 1.34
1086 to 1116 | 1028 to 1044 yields 1.23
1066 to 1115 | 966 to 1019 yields 1.18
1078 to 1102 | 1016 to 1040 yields 1.18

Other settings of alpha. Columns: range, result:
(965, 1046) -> 65.5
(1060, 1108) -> 75.5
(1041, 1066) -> 66.7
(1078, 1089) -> 73.2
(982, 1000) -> 61.1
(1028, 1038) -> 57.3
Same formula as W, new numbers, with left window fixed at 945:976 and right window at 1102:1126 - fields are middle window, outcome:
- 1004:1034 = -0.11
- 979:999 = -0.20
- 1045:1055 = -0.07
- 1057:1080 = -0.05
